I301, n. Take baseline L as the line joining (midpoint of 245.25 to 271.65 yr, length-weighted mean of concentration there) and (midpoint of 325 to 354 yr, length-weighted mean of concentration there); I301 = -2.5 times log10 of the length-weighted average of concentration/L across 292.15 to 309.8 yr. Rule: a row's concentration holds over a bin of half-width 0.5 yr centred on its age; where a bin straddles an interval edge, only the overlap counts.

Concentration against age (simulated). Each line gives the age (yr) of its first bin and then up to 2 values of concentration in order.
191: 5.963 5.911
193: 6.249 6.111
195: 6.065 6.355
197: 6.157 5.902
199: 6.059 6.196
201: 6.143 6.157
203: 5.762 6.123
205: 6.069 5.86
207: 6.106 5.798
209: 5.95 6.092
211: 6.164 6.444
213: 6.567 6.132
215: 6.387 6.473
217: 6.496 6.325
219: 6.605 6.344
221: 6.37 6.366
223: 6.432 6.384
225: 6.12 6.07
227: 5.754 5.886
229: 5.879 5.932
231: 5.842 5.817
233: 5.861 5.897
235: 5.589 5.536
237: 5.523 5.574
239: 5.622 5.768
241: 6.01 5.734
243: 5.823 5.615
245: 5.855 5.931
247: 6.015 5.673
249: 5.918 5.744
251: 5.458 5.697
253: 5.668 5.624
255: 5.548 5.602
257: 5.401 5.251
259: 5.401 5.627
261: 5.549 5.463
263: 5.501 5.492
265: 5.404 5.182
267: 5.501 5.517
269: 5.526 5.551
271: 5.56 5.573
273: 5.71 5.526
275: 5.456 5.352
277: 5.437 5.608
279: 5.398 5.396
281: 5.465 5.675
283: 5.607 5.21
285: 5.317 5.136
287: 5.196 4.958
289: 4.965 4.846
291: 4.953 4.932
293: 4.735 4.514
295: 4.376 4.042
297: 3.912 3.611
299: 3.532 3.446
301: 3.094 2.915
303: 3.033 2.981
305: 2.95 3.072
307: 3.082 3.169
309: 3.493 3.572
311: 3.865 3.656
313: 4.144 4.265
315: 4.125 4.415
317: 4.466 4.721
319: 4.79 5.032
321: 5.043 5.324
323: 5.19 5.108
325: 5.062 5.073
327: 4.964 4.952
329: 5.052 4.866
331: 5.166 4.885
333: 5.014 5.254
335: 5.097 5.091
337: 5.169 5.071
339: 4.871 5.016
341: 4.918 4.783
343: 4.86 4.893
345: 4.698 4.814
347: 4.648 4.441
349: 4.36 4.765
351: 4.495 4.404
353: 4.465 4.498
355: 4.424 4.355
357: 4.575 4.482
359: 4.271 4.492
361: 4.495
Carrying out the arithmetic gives 0.41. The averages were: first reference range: 5.57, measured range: 3.56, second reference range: 4.86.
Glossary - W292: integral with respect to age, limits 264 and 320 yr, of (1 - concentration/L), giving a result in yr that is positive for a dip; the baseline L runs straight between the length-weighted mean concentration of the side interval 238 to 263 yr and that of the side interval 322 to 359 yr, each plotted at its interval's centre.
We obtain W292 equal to 7.4 yr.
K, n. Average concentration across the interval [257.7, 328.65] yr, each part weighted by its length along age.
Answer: 4.73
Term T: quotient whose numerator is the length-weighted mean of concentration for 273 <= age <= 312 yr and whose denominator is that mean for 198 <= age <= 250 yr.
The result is 0.7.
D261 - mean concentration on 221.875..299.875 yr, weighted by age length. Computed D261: 5.45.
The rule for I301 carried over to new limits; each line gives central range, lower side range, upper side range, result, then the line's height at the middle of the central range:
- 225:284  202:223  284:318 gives -0.09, 5.19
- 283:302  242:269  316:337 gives 0.18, 5.28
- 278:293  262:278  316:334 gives 0.03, 5.34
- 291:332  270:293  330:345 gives 0.22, 5.15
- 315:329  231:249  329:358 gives 0.02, 4.99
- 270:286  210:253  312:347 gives 0.00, 5.46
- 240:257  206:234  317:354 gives 0.02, 5.85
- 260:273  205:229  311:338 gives 0.01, 5.58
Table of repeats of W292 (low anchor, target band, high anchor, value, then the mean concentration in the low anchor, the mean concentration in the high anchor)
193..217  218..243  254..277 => -0.4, 6.14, 5.49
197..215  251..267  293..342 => -0.7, 6.1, 4.35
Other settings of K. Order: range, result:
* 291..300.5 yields 4.17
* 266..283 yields 5.51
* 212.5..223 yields 6.41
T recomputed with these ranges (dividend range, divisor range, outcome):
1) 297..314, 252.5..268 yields 0.62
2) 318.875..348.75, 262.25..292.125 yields 0.93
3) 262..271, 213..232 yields 0.88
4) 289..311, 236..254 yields 0.66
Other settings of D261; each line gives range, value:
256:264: 5.47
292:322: 3.91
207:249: 6.02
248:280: 5.52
